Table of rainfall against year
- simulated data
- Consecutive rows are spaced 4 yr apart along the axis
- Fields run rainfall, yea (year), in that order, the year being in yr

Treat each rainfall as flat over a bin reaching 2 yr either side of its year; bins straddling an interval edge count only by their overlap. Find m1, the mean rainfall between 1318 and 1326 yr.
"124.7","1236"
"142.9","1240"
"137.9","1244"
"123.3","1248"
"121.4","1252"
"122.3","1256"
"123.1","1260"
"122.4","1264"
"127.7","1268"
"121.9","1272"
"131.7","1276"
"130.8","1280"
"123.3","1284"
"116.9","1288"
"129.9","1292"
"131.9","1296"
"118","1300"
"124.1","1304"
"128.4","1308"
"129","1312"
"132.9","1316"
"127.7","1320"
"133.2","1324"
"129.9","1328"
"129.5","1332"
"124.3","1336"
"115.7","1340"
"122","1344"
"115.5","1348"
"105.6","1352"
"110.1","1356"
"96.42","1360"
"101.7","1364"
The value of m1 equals 130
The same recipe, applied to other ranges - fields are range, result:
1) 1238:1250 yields 135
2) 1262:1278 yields 126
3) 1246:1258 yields 122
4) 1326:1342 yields 125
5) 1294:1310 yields 126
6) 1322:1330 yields 132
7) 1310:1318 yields 131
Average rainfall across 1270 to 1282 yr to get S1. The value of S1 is 128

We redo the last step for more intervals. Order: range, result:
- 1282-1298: 126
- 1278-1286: 127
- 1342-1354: 114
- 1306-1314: 129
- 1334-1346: 121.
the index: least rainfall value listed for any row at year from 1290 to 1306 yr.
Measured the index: 118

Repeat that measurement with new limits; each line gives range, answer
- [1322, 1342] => 115.7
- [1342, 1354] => 105.6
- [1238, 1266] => 121.4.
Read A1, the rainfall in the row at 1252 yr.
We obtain 121.4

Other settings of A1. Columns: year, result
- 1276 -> 131.7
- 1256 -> 122.3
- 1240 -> 142.9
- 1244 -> 137.9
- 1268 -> 127.7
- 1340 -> 115.7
